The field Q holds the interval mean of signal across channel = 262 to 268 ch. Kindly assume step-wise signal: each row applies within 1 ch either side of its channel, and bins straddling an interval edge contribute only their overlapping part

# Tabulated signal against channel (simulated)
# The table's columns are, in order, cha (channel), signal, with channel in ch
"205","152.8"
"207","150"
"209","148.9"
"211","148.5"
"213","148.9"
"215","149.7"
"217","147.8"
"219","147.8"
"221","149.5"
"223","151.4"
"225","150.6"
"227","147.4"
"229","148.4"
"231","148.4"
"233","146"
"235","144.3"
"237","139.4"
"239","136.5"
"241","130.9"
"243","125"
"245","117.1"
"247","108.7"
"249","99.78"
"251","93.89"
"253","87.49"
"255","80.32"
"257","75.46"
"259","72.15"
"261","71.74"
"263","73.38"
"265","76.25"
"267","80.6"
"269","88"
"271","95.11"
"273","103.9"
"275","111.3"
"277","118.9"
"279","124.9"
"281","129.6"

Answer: 76.7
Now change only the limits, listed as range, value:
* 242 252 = 109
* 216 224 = 149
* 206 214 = 149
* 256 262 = 73.1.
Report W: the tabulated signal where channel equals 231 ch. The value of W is 148.4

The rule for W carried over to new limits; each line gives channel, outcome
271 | 95.11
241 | 130.9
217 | 147.8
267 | 80.6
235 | 144.3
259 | 72.15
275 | 111.3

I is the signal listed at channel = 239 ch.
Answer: 136.5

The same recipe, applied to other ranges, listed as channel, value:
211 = 148.5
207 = 150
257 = 75.46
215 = 149.7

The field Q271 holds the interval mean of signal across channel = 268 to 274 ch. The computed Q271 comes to 95.7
